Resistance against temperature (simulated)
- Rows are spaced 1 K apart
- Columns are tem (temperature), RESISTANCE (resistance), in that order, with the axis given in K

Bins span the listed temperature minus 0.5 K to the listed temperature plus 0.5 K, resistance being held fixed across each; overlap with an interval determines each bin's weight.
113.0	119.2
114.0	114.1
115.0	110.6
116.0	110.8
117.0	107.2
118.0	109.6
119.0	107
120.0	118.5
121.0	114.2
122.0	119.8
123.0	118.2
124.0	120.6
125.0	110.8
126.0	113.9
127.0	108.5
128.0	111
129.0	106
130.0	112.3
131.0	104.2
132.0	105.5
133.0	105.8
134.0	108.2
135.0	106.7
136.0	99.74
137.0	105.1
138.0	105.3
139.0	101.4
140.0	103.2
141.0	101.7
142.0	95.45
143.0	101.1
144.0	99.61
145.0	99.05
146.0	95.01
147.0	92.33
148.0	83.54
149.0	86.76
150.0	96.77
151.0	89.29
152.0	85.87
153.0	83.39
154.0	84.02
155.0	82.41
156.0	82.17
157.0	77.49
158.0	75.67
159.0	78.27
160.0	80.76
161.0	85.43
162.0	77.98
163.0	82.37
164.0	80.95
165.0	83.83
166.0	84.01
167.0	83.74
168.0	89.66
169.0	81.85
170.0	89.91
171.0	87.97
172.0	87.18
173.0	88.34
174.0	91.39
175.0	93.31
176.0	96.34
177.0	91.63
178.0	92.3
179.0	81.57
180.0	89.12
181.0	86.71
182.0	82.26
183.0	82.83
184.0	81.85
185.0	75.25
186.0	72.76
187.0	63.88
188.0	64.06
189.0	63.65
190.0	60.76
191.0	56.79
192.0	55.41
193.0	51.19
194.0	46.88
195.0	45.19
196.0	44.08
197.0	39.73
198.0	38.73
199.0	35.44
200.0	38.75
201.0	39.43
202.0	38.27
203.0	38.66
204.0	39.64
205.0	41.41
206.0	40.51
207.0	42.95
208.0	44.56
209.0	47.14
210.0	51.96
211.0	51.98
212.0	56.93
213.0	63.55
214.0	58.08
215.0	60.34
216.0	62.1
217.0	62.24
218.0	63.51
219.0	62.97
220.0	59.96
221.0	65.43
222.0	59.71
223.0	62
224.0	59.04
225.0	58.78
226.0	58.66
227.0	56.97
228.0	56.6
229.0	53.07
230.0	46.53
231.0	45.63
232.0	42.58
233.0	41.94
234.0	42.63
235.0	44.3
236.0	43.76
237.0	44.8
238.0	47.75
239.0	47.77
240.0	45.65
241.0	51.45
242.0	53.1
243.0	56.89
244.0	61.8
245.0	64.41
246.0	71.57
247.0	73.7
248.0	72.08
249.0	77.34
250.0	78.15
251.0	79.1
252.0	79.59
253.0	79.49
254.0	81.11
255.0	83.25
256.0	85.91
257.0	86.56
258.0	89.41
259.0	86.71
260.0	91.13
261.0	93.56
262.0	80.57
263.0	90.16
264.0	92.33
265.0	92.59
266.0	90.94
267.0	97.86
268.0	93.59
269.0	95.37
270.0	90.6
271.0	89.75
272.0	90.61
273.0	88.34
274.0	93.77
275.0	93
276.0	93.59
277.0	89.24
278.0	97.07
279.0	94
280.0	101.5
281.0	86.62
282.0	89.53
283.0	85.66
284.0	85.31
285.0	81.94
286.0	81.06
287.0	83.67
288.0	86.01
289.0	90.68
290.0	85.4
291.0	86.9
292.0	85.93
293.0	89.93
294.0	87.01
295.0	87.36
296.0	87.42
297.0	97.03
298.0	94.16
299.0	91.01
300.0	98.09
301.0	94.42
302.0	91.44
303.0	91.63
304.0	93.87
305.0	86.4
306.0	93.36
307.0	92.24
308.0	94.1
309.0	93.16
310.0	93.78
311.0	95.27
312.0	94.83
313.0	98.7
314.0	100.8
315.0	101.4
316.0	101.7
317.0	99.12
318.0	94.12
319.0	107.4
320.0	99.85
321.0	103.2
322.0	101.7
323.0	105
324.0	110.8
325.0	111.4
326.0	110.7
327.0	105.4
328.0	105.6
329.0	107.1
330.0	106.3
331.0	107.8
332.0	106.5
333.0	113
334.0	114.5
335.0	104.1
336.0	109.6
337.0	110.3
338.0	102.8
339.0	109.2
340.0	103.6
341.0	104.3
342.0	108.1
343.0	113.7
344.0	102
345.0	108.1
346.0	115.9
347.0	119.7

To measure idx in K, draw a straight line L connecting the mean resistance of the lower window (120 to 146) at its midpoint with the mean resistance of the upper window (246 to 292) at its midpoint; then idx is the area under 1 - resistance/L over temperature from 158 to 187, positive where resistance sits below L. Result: 4.8 K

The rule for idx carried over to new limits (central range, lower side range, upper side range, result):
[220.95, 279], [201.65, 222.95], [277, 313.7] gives -0.9 K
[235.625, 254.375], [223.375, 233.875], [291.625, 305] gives -0.6 K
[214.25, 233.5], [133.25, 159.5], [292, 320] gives 7.6 K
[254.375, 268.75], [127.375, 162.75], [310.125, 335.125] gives 1.6 K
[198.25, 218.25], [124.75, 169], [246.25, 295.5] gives 9.3 K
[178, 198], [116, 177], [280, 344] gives 6.5 K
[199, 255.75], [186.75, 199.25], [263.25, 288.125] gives 9.7 K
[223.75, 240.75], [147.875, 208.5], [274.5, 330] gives 6.7 K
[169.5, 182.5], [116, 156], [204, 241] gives -1.6 K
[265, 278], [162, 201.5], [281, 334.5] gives -0.5 K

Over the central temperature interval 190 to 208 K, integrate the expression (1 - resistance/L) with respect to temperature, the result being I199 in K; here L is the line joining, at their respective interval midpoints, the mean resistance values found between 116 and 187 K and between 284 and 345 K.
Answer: 9.8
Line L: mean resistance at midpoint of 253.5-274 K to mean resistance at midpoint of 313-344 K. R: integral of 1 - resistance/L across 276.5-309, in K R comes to 2.3 K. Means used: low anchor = 89.6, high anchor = 106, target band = 90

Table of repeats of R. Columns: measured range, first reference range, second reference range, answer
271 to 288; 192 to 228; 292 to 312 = -1.6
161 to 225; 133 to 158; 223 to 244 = 5.1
